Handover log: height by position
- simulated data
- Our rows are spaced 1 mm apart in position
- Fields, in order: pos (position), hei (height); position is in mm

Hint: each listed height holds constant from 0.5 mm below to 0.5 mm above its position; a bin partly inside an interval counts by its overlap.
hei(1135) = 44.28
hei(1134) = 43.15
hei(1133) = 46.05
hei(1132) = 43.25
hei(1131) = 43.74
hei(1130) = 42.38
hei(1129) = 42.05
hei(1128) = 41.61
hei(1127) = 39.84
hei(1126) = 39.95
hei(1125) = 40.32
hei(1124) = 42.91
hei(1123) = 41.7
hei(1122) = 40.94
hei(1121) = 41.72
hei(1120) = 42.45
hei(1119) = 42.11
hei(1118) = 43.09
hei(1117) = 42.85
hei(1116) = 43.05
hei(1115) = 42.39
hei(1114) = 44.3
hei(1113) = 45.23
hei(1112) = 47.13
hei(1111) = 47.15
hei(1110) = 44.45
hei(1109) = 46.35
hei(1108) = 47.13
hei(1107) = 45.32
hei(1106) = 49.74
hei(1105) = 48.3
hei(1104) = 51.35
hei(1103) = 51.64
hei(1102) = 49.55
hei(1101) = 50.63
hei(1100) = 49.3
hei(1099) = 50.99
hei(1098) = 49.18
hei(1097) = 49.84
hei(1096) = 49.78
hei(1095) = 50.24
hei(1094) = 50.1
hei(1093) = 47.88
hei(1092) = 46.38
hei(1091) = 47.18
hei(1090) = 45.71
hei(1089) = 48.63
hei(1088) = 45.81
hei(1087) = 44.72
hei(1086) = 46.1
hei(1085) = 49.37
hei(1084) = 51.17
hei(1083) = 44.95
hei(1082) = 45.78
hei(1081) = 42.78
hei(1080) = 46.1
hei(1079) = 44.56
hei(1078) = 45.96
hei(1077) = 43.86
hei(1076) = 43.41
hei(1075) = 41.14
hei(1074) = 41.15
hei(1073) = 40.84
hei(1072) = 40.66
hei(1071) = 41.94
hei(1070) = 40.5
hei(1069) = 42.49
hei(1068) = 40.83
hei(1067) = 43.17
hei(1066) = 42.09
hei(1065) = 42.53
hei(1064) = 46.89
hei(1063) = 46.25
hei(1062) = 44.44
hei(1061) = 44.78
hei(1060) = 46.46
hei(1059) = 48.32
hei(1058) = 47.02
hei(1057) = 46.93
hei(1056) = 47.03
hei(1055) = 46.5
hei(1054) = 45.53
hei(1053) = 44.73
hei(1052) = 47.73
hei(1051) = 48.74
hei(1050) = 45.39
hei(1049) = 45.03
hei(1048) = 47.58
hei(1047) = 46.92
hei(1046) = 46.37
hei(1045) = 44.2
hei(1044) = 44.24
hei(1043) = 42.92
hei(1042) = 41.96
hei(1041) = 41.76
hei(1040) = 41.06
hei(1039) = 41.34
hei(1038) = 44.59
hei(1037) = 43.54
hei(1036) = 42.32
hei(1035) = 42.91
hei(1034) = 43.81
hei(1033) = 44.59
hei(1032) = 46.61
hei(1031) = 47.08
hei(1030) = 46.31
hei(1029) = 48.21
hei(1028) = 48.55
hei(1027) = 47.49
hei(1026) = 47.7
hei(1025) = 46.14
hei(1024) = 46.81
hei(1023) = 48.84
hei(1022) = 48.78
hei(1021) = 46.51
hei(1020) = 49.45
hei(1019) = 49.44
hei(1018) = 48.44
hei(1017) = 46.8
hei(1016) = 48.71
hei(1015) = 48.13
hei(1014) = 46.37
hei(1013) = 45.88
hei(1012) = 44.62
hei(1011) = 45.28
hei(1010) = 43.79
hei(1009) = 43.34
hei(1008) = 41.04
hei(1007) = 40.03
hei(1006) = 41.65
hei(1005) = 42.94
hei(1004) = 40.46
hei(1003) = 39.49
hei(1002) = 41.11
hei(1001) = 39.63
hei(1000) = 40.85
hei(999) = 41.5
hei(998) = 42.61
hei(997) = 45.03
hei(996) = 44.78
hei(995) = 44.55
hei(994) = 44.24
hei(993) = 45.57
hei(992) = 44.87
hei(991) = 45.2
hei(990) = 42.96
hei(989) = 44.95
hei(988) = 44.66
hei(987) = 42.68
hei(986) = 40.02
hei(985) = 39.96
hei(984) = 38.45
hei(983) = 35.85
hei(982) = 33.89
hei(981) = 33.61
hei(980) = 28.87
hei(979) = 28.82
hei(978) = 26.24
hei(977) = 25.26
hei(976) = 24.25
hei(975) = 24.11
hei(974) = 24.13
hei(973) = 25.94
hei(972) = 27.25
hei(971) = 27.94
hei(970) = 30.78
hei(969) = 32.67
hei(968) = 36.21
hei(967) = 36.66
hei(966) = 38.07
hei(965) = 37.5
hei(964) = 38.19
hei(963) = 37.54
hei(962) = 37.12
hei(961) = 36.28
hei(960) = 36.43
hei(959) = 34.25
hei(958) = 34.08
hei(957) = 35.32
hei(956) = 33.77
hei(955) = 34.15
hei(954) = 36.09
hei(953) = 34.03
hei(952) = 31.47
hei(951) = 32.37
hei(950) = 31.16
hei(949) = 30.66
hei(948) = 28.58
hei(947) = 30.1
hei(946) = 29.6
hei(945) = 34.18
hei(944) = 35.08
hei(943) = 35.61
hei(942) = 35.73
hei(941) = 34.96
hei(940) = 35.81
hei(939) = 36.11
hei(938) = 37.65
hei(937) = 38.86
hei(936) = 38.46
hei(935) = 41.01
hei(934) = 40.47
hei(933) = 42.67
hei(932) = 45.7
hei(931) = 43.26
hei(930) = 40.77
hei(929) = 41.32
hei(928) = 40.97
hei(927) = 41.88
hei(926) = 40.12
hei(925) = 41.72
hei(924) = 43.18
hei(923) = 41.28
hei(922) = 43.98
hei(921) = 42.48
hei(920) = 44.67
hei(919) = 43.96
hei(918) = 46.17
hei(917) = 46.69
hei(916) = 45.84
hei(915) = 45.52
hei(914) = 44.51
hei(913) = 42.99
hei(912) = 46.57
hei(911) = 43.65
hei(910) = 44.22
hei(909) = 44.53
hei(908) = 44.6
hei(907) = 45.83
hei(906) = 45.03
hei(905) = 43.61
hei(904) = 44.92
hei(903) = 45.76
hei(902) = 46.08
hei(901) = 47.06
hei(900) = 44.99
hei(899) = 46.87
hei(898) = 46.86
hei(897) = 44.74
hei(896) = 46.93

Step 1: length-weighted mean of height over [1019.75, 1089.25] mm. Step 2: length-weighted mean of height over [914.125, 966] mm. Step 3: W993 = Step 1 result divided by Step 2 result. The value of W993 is 1.2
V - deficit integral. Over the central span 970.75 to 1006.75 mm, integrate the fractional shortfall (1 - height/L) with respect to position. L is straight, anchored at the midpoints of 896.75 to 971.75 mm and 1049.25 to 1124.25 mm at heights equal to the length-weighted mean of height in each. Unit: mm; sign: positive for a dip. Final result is 3.70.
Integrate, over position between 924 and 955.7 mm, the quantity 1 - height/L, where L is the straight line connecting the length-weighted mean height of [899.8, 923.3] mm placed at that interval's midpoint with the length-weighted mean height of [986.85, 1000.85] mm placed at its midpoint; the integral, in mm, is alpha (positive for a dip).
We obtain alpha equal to 5.4 mm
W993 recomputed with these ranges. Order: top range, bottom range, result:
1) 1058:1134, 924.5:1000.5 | 1.24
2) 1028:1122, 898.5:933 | 1.03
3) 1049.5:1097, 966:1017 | 1.18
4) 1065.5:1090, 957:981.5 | 1.39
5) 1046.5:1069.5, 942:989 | 1.36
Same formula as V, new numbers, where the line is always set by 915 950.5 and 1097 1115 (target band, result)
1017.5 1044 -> -0.88 mm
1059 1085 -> 1.29 mm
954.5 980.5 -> 5.69 mm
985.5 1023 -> -1.24 mm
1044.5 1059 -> -0.39 mm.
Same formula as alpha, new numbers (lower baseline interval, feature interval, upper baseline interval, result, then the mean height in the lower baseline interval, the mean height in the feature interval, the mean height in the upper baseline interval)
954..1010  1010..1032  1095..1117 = -3.7 mm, 37.1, 47.3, 47.7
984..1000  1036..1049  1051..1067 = 0.4 mm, 43.3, 43.9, 45.8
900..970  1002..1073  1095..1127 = -3.1 mm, 39.4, 45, 45.8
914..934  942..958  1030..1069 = 3.9 mm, 43.2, 32.9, 44.8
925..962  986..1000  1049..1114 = -1.4 mm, 36.4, 43.9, 46.2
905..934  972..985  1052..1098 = 4.4 mm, 43.7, 29.5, 45.5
